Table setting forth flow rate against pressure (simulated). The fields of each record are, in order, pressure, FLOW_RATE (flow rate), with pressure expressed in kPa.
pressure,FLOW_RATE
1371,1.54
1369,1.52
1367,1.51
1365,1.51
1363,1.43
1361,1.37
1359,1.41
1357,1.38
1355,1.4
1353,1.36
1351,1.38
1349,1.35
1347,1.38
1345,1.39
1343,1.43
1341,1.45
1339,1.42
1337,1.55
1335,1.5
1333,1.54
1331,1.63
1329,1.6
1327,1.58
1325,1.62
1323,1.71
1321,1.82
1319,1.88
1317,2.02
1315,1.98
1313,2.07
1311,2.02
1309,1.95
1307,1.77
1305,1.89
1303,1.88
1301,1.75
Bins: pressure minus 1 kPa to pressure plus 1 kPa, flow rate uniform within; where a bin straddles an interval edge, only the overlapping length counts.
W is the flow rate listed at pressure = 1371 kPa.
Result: 1.54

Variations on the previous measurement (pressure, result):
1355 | 1.4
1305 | 1.89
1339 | 1.42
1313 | 2.07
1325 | 1.62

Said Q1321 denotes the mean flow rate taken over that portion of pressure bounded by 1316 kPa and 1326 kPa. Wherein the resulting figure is 1.81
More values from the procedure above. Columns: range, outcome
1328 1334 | 1.59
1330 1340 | 1.53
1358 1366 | 1.43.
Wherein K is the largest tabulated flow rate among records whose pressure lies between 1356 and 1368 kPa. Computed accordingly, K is 1.51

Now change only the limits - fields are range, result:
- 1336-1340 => 1.55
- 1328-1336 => 1.63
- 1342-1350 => 1.43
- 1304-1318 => 2.07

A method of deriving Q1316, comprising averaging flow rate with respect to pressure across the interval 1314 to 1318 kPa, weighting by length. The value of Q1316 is 2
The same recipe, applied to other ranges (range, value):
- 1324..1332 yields 1.61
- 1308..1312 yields 1.98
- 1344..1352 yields 1.38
